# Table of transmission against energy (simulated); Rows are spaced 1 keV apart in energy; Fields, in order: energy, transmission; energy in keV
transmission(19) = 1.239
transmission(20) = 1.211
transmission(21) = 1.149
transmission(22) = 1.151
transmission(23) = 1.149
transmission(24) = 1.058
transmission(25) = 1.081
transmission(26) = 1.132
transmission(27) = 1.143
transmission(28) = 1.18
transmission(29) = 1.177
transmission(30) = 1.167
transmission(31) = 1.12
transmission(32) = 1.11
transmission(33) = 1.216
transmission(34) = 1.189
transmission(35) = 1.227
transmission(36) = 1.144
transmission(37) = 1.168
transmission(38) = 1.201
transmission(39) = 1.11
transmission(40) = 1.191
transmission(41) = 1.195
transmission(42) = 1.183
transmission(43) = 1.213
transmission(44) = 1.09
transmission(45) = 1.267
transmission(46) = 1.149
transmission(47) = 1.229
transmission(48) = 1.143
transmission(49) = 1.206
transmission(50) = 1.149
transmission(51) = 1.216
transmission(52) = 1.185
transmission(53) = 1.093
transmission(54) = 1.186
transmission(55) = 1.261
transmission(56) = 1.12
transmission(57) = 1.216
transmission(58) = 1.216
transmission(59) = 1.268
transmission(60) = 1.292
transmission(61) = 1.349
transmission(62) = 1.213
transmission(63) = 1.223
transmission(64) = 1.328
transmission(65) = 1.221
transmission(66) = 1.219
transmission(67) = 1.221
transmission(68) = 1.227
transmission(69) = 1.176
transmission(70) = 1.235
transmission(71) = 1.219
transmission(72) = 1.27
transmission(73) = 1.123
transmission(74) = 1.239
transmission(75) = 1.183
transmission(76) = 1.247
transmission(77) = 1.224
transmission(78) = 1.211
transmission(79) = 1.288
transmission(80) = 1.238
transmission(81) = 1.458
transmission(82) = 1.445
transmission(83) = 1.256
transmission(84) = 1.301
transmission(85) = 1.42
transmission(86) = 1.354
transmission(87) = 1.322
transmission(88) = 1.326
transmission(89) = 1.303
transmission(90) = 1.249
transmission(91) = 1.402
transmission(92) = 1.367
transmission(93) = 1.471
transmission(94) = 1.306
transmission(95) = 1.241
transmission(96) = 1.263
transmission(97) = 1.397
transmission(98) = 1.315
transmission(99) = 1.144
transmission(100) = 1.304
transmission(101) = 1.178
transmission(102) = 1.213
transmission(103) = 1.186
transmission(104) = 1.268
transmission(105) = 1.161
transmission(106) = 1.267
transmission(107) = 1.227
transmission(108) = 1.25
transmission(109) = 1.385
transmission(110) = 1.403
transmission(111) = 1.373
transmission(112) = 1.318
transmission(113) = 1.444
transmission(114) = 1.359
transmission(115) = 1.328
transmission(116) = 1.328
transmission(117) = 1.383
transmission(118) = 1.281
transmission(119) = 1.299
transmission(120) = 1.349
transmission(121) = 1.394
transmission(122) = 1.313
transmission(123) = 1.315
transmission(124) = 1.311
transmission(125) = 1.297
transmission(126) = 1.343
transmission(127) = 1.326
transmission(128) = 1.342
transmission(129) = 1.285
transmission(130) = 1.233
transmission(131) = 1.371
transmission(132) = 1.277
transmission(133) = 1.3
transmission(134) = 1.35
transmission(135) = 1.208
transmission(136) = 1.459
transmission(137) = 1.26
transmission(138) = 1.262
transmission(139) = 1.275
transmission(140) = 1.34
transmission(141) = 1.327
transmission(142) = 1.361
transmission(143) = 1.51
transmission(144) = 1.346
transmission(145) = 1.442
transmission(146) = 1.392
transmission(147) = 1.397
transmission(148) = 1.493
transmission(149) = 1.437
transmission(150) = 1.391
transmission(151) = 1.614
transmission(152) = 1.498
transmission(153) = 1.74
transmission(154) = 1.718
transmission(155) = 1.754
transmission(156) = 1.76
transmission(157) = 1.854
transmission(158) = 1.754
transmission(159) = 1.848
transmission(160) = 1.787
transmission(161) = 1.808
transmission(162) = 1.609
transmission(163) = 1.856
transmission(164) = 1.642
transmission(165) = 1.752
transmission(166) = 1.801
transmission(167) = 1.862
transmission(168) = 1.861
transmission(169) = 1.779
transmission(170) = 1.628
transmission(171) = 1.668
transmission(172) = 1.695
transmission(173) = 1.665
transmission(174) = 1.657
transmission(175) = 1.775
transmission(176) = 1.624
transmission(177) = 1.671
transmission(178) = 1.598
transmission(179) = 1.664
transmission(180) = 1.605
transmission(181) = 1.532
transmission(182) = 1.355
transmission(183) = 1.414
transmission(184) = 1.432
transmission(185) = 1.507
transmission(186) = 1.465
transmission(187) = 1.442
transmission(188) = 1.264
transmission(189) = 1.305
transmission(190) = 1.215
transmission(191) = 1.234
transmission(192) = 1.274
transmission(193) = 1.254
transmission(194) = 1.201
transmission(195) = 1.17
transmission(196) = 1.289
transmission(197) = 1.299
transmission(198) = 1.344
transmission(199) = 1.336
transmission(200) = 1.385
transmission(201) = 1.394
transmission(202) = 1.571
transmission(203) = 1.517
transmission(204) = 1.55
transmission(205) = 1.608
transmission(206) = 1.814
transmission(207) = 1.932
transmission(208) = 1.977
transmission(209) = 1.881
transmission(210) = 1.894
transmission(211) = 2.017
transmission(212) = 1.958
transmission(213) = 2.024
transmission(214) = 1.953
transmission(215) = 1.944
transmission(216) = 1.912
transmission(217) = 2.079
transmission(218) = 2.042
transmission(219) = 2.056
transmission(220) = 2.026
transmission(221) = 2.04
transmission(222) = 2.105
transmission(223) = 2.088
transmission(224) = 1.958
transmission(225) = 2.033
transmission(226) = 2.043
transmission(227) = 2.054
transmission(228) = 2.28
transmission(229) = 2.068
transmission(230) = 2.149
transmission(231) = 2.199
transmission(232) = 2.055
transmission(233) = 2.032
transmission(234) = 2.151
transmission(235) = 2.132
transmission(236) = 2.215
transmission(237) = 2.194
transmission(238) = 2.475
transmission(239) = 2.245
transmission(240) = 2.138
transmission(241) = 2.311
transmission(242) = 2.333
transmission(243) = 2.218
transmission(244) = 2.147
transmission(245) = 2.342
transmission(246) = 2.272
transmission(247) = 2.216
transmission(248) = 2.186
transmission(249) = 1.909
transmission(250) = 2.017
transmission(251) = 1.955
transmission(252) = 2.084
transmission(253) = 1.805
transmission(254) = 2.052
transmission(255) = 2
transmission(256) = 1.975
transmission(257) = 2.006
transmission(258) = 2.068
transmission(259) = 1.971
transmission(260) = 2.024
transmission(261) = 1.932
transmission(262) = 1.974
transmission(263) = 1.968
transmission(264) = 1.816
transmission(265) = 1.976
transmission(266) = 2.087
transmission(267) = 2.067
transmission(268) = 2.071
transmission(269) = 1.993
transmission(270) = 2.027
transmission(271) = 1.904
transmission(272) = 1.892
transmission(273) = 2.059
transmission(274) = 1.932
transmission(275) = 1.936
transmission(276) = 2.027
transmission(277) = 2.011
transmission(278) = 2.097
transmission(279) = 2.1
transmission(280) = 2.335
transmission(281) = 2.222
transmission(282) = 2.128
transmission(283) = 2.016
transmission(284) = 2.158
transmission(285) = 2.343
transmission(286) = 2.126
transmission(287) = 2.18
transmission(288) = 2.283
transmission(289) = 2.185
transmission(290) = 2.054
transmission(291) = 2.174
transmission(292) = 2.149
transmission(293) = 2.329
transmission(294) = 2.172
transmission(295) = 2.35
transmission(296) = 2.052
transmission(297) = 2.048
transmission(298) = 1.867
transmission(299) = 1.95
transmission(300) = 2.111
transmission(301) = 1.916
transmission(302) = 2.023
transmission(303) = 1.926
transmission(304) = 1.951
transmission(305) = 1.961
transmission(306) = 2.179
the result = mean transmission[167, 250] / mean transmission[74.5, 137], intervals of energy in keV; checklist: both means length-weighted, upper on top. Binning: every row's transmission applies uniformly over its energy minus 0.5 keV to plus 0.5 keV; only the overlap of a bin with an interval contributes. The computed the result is 1.38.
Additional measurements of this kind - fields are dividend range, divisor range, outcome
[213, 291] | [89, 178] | 1.44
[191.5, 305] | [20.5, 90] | 1.63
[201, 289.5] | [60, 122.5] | 1.58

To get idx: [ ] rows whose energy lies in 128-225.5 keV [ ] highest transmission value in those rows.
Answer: 2.105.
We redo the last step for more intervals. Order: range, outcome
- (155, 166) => 1.856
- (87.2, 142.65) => 1.471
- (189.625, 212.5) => 2.017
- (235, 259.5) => 2.475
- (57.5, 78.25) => 1.349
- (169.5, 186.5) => 1.775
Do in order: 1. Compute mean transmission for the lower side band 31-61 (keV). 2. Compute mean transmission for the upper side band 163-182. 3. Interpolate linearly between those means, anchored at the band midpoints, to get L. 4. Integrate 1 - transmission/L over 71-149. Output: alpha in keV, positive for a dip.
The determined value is 6.7 keV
